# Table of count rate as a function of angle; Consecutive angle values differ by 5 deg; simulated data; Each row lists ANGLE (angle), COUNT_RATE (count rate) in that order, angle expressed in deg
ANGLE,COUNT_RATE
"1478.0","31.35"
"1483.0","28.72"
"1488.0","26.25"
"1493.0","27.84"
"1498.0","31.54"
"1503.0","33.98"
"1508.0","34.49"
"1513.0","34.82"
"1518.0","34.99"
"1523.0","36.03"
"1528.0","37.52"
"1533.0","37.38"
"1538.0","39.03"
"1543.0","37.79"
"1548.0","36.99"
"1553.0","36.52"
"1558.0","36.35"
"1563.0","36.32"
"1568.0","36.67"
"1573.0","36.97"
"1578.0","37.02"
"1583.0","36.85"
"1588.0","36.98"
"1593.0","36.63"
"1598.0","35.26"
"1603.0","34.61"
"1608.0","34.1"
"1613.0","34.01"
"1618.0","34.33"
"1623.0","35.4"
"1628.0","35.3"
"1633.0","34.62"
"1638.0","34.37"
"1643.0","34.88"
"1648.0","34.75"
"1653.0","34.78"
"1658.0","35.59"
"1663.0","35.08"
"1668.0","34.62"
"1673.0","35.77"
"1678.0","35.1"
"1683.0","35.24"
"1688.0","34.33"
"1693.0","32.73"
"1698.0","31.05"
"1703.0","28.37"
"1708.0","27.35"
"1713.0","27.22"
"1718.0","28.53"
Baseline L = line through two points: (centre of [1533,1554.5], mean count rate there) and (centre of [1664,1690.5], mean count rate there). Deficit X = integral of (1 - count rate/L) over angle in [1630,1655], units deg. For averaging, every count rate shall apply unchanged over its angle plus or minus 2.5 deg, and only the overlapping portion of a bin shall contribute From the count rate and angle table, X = 0.7 deg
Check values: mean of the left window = 37.6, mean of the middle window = 34.7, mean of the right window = 35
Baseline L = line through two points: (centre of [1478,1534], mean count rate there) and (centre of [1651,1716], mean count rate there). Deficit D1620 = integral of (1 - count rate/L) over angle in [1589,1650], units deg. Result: -3.9 deg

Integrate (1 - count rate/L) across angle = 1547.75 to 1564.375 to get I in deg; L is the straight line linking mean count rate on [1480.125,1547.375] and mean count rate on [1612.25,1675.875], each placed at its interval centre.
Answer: -1.09 deg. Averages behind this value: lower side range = 33.9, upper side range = 34.9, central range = 36.5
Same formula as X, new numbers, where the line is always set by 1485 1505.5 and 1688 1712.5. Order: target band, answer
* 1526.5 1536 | -2.4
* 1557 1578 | -4.7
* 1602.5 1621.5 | -2.7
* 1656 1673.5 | -3.0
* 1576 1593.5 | -4.0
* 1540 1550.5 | -2.6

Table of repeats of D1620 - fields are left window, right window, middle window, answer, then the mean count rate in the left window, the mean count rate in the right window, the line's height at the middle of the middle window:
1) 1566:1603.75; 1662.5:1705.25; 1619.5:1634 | 0.0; 36.5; 33.5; 35.2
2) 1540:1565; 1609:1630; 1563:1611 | -0.5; 36.8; 34.7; 35.7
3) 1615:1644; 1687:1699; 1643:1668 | -0.8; 34.8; 32.7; 33.9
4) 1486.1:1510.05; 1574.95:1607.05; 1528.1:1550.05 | -3.0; 30.9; 36.1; 33.2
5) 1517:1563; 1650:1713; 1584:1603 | -0.3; 37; 33.1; 35.5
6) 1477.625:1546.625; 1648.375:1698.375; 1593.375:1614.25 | -0.3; 33.8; 34.6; 34.3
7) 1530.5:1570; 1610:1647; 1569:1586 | -0.3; 37.1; 34.7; 36.3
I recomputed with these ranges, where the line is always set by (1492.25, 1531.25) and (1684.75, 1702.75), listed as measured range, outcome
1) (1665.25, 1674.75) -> -0.8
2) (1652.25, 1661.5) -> -0.7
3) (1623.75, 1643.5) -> -1.2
